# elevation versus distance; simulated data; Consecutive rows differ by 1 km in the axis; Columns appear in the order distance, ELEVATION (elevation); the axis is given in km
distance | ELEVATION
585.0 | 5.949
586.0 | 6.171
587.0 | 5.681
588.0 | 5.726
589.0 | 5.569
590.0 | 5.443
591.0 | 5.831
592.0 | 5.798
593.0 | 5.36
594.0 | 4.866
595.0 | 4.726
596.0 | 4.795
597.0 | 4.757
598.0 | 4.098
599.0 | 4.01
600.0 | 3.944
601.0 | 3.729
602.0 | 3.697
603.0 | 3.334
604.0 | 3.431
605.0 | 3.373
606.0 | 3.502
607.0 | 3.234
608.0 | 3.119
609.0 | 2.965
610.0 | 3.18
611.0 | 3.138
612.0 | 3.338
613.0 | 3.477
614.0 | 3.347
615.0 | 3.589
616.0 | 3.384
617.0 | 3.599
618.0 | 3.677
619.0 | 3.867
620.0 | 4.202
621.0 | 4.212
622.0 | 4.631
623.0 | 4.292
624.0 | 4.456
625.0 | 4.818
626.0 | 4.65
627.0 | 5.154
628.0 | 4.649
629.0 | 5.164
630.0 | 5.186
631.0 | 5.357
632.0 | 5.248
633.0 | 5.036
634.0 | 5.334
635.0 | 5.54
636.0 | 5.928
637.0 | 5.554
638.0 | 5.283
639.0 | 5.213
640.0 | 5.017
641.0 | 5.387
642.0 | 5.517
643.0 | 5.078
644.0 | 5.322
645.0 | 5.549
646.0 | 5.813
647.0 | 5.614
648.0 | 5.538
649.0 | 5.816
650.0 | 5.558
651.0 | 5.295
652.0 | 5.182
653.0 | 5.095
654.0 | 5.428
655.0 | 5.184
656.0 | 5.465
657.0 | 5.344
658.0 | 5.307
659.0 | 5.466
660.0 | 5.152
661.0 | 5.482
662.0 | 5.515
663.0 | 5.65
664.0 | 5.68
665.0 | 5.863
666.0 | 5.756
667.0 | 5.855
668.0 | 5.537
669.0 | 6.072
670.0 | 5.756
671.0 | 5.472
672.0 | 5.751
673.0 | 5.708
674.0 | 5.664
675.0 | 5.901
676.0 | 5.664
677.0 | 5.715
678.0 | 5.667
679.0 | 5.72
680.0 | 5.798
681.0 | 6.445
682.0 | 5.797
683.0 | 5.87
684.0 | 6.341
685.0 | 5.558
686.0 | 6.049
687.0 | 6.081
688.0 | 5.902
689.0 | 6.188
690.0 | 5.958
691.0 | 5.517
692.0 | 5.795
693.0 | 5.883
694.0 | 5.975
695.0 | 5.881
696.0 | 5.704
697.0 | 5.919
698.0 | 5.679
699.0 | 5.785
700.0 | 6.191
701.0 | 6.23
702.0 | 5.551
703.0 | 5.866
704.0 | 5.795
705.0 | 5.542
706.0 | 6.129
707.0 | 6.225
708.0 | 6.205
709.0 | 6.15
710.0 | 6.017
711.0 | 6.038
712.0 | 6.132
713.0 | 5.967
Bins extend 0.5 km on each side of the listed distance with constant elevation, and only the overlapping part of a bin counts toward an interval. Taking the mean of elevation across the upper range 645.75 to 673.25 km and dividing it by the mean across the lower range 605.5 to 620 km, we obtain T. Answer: 1.6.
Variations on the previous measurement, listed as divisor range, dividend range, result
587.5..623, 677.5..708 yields 1.45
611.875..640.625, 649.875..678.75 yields 1.21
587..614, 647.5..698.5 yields 1.36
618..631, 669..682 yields 1.26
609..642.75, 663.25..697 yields 1.29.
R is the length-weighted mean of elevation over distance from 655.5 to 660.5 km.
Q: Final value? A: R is 5.35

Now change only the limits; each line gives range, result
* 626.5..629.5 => 4.99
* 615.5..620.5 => 3.75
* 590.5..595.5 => 5.32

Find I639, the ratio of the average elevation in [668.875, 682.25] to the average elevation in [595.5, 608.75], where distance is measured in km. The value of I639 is 1.5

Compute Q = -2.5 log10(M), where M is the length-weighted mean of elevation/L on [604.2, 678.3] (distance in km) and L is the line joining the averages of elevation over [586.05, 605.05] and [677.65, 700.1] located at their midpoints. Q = 0.08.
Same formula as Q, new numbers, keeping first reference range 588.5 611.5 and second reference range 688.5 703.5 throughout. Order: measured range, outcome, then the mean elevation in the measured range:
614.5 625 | 0.13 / 4.03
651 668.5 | -0.05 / 5.46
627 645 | -0.10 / 5.29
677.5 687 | -0.06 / 5.92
